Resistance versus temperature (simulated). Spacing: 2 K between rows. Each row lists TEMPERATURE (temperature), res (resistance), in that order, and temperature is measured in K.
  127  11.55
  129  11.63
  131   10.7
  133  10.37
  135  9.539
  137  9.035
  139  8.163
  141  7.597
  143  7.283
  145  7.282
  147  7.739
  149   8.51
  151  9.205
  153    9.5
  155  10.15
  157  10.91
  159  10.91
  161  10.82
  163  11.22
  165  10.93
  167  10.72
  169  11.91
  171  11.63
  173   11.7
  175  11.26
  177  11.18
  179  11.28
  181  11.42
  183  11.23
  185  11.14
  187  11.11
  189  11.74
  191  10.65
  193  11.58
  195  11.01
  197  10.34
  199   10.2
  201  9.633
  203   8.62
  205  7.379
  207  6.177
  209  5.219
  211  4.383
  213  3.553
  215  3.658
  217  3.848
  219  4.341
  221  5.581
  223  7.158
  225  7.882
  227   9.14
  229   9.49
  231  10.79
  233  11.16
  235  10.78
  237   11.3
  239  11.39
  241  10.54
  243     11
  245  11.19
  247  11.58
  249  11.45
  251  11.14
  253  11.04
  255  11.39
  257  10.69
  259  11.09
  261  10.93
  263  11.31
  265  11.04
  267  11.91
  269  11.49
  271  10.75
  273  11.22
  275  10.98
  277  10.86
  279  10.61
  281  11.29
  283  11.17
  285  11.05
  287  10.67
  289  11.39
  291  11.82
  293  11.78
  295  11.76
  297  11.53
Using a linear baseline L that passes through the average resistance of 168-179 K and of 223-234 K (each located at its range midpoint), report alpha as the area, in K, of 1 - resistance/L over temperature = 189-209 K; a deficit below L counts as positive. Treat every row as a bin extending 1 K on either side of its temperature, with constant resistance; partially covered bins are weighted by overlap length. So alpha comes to 2.3 K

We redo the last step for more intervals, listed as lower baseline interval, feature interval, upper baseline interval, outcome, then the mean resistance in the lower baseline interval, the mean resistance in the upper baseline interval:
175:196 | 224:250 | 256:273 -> 1.4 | 11.2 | 11.2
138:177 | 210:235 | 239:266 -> 9.0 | 9.9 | 11.1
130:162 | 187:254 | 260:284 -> 9.0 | 9.23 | 11.1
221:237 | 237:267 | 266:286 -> -2.8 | 9.36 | 11.1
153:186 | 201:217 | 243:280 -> 7.8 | 11.1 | 11.1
